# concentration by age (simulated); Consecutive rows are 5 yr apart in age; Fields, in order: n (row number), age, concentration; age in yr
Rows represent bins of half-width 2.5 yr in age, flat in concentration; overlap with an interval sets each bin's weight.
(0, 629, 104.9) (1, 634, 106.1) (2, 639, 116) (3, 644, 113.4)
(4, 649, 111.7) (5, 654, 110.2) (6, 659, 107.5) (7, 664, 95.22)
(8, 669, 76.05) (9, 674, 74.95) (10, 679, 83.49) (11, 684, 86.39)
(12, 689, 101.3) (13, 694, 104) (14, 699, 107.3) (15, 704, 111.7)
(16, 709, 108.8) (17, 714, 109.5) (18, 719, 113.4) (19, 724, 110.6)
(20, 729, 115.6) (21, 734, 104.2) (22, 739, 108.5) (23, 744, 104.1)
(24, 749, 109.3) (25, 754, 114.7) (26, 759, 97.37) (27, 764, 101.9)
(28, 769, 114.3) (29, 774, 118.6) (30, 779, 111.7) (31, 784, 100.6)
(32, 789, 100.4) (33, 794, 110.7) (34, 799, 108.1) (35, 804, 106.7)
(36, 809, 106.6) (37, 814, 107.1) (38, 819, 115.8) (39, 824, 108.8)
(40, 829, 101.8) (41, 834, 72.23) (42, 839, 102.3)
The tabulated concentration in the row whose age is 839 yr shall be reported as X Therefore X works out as 102.3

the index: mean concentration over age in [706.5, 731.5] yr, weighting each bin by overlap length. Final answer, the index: 112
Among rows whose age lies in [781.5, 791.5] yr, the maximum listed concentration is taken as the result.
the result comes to 100.6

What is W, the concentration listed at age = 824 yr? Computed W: 108.8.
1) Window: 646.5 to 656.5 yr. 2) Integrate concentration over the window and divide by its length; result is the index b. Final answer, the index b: 111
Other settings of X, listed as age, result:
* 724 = 110.6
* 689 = 101.3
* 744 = 104.1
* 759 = 97.37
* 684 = 86.39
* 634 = 106.1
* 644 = 113.4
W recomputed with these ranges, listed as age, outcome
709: 108.8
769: 114.3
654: 110.2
